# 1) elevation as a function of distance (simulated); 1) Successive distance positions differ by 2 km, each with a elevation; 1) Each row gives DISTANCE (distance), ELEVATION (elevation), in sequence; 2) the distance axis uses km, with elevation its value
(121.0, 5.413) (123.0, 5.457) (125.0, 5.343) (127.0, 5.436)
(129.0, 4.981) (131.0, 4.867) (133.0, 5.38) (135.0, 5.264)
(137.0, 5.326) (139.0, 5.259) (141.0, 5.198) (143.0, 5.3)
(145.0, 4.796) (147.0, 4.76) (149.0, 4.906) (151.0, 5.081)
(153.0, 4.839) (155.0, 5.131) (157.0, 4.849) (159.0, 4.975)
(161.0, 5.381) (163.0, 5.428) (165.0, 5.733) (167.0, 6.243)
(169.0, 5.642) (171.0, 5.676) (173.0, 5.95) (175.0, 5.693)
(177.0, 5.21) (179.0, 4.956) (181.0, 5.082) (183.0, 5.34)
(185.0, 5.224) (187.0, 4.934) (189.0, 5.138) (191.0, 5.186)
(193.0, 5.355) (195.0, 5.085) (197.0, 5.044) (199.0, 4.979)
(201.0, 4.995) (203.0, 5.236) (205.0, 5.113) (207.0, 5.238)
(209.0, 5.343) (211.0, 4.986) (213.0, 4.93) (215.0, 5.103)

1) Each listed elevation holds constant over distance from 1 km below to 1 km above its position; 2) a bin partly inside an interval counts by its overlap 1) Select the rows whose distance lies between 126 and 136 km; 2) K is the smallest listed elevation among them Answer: 4.867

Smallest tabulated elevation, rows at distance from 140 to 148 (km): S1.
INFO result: 4.76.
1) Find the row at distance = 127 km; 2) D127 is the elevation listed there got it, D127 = 5.436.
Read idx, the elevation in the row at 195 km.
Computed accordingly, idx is 5.085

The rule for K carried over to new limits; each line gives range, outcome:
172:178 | 5.21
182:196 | 4.934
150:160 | 4.839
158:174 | 4.975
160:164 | 5.381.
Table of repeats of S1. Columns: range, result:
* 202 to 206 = 5.113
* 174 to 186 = 4.956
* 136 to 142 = 5.198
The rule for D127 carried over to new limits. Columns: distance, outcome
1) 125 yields 5.343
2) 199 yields 4.979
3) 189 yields 5.138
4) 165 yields 5.733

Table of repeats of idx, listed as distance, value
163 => 5.428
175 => 5.693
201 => 4.995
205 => 5.113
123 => 5.457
